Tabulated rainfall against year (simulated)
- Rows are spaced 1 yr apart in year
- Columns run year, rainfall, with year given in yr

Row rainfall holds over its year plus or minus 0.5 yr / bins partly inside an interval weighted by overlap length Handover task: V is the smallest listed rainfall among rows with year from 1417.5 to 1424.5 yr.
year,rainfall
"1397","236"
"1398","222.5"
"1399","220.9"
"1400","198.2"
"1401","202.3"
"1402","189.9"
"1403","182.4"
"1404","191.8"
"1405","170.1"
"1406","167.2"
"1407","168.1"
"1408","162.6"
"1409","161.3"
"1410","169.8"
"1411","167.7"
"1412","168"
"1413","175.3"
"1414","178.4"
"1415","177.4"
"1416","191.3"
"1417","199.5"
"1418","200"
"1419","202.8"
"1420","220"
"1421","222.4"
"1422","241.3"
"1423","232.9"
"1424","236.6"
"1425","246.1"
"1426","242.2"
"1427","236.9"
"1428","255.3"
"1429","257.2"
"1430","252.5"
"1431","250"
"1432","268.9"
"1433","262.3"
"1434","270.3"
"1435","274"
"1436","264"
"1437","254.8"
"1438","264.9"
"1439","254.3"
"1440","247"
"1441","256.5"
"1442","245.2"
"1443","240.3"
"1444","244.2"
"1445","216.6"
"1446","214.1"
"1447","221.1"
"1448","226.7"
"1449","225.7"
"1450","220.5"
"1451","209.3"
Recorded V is 200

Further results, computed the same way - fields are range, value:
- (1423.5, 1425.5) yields 236.6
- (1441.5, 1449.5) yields 214.1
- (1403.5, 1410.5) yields 161.3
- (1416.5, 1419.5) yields 199.5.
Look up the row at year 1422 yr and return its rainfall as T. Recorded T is 241.3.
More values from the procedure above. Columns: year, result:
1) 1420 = 220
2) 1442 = 245.2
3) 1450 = 220.5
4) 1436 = 264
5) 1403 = 182.4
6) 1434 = 270.3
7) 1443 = 240.3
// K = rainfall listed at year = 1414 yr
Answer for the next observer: 178.4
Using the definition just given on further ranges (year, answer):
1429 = 257.2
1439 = 254.3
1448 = 226.7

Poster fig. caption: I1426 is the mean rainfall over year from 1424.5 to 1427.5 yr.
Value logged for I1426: 242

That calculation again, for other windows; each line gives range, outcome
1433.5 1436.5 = 269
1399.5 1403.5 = 193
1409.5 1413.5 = 170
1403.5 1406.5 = 176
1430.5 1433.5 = 260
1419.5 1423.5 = 229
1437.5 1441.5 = 256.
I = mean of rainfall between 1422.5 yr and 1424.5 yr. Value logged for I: 235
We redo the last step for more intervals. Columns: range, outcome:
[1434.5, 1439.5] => 262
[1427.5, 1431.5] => 254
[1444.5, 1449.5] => 221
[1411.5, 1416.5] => 178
